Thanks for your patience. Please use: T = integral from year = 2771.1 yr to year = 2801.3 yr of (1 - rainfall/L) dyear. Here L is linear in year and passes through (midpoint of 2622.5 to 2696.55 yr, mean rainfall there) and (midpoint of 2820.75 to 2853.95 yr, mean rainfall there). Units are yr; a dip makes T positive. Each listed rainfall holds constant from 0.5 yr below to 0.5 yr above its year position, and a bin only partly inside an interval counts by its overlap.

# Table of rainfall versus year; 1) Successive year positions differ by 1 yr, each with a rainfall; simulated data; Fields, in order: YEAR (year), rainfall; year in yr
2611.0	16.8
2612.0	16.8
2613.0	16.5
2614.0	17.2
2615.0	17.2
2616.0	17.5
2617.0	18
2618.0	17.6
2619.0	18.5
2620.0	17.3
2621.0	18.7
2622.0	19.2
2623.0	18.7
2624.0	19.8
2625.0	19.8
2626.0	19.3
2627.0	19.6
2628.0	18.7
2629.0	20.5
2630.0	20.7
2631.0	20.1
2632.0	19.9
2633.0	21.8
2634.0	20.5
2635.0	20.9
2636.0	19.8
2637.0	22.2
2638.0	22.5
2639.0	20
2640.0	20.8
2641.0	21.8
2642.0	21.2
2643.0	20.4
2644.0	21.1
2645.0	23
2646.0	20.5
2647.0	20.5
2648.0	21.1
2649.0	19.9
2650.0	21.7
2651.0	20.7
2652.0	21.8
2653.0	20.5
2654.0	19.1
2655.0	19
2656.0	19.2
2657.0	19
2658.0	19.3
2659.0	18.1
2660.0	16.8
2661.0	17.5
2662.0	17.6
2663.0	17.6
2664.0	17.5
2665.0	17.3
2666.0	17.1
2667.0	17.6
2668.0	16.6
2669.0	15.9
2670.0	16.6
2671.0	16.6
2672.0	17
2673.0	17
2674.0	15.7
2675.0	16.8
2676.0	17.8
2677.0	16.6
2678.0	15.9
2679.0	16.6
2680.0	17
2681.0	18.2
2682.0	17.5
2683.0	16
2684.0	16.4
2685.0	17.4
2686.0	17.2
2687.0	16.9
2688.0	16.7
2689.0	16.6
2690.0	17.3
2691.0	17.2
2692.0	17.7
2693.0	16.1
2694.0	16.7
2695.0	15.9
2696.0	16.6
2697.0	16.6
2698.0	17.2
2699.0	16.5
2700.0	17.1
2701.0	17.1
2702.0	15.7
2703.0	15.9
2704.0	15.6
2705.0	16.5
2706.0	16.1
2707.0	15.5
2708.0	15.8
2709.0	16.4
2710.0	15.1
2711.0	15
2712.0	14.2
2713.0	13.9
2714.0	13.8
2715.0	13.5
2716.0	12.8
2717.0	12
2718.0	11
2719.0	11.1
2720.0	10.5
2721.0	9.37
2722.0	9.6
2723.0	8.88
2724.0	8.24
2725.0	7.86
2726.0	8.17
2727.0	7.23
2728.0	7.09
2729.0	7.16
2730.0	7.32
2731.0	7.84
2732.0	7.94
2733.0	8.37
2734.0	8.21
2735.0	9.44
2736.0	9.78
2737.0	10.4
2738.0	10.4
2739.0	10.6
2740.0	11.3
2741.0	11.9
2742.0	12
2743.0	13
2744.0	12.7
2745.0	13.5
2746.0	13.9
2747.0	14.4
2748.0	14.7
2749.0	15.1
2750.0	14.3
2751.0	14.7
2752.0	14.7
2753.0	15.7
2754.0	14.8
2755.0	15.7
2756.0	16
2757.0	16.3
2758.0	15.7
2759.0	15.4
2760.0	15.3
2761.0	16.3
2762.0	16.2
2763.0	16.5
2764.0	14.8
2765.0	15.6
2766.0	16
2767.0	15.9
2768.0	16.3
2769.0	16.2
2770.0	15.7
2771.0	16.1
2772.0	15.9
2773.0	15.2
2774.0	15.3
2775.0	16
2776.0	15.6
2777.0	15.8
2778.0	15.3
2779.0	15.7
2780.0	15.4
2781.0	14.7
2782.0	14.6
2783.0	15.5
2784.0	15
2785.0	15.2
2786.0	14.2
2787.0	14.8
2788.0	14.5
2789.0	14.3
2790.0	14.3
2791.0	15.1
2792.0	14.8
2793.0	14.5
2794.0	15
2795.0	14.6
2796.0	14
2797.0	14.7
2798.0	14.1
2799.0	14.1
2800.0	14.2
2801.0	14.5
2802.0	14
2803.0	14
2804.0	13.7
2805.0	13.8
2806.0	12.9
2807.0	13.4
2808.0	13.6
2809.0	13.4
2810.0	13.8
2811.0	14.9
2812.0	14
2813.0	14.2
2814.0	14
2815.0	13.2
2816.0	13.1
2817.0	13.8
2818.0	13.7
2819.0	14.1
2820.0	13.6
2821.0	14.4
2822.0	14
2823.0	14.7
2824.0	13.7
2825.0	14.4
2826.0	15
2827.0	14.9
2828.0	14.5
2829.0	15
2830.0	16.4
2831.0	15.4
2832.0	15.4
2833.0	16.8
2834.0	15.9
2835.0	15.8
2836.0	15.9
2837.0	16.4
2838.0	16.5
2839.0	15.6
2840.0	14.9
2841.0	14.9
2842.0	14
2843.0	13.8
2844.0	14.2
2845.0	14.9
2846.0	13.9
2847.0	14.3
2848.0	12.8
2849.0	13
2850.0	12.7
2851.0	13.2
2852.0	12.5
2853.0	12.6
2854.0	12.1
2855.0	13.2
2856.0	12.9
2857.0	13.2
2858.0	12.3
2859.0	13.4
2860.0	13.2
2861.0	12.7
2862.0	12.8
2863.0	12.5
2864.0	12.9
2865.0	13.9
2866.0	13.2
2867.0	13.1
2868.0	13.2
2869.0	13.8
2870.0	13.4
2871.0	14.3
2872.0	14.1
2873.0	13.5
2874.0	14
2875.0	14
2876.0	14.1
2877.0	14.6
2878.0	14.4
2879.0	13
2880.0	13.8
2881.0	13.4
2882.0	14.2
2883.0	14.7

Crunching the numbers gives 1.6 yr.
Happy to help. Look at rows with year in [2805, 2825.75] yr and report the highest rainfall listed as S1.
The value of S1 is 14.9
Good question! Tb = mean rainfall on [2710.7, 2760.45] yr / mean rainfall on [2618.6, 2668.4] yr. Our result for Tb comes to 0.60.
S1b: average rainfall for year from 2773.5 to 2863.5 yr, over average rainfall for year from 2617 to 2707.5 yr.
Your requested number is 0.8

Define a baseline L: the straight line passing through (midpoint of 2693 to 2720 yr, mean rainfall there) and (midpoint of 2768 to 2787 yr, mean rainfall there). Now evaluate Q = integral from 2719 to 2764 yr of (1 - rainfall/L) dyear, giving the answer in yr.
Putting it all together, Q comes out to 9.77 yr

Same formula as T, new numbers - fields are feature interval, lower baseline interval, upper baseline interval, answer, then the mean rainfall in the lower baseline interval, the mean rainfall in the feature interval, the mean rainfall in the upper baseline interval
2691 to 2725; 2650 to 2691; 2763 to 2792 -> 5.1 yr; 17.6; 14.3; 15.3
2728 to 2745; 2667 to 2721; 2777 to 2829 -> 5.9 yr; 15.8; 9.92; 14.3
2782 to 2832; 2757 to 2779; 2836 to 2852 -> 2.4 yr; 15.8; 14.3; 14.3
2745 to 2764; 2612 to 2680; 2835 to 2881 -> 1.2 yr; 18.9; 15.3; 13.7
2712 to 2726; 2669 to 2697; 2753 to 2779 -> 4.6 yr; 16.8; 11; 15.8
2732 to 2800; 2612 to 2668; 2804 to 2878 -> 7.0 yr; 19.4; 14.3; 14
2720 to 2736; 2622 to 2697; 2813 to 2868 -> 8.1 yr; 18.6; 8.3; 14.1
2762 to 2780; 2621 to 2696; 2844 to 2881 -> 0.0 yr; 18.7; 15.8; 13.4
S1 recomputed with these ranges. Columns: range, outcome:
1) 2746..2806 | 16.5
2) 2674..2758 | 18.2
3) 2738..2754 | 15.7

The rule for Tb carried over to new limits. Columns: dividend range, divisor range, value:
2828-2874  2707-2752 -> 1.22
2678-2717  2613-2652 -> 0.81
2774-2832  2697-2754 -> 1.16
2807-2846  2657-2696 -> 0.86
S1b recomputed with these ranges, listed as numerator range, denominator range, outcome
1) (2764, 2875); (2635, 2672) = 0.74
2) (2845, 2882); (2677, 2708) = 0.80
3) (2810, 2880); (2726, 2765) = 1.12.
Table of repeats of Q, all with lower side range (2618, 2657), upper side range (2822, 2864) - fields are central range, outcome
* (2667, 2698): 3.47 yr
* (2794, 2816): 1.93 yr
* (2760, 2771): 0.36 yr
